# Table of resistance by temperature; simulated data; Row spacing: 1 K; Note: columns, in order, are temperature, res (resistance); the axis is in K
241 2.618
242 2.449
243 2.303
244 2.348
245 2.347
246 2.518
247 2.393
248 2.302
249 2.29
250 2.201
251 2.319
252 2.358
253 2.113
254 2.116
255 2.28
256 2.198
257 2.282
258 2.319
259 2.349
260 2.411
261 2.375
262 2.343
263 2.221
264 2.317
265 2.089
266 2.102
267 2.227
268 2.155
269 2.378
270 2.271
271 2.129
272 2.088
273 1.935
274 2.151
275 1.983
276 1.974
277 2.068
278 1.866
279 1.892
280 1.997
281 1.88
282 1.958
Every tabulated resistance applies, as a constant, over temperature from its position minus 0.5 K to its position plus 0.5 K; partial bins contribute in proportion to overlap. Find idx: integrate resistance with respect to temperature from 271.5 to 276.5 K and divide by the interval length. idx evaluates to 2.03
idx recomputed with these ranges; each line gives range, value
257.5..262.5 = 2.36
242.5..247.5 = 2.38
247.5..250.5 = 2.26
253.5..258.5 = 2.24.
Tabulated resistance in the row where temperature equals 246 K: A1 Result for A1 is 2.518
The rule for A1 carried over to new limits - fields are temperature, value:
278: 1.866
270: 2.271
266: 2.102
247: 2.393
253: 2.113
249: 2.29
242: 2.449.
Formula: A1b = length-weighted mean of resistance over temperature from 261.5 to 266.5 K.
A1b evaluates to 2.21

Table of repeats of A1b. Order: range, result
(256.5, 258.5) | 2.3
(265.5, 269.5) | 2.22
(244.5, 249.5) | 2.37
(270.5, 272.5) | 2.11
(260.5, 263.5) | 2.31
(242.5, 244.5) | 2.33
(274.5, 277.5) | 2.01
